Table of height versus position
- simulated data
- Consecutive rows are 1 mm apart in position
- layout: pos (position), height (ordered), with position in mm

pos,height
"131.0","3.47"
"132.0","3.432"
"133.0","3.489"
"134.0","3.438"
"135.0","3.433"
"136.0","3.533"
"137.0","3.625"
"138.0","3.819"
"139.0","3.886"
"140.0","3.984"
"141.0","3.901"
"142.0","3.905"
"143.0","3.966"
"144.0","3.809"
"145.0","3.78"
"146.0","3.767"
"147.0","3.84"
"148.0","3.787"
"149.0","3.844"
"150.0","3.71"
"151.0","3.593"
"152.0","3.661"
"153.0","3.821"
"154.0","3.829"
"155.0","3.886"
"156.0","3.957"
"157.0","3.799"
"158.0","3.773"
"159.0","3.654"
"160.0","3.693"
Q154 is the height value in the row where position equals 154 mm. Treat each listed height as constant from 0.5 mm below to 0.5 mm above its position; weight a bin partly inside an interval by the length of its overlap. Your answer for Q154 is 3.829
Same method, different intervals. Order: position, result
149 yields 3.844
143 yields 3.966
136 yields 3.533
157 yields 3.799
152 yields 3.661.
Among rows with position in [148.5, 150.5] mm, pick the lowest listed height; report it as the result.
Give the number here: 3.71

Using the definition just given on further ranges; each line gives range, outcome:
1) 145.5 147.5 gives 3.767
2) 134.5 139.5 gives 3.433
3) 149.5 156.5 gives 3.593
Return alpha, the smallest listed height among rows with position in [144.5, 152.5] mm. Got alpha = 3.593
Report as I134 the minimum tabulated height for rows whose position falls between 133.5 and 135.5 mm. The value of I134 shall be 3.433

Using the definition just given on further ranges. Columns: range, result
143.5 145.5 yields 3.78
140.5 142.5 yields 3.901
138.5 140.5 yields 3.886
